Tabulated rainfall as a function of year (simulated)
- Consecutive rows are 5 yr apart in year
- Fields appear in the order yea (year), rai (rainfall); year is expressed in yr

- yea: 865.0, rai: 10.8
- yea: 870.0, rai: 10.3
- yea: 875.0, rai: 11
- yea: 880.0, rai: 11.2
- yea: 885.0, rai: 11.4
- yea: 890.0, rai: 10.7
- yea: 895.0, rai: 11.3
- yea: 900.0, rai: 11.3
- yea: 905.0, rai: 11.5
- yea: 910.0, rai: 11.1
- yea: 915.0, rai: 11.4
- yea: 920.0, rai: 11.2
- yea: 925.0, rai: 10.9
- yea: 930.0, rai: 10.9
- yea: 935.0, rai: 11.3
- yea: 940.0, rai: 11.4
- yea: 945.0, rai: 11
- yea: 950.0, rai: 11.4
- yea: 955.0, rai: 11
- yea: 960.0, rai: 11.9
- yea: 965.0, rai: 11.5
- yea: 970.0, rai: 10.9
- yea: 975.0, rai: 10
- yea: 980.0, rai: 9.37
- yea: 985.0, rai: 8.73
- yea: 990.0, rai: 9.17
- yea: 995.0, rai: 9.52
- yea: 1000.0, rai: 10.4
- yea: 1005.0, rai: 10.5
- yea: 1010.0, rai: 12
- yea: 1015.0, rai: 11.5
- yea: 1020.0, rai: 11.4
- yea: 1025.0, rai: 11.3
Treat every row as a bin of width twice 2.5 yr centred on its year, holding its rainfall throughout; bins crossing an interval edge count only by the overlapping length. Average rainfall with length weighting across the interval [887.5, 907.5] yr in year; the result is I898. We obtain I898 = 11.2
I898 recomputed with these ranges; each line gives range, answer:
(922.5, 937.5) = 11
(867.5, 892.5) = 10.9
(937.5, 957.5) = 11.2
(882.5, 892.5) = 11.1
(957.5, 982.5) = 10.7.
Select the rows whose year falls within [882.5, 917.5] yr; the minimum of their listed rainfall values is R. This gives 10.7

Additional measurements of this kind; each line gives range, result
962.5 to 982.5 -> 9.37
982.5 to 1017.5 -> 8.73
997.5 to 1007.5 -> 10.4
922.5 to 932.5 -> 10.9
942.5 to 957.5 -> 11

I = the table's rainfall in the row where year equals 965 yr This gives 11.5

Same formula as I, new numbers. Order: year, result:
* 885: 11.4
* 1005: 10.5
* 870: 10.3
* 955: 11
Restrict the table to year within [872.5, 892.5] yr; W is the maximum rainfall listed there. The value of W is 11.4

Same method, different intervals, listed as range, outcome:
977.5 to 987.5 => 9.37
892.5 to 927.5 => 11.5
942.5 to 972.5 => 11.9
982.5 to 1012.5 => 12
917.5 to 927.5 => 11.2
